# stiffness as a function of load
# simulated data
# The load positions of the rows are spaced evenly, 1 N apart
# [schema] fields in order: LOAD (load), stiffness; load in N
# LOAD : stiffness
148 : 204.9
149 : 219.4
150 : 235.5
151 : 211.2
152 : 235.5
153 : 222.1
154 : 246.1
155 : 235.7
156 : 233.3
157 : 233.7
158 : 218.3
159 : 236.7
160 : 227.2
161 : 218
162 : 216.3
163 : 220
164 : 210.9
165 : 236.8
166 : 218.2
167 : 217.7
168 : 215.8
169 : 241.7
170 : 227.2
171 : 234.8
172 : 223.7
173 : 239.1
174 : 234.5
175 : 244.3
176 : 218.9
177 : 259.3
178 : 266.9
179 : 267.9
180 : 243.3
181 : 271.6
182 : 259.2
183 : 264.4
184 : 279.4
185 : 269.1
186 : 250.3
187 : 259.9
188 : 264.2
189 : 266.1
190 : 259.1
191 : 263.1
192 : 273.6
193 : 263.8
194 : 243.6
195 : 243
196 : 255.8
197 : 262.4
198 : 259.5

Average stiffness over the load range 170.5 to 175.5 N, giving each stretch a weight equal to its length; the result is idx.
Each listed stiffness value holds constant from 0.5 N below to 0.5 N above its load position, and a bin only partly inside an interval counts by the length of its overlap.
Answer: 235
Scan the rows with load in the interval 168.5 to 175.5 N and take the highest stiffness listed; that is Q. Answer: 244.3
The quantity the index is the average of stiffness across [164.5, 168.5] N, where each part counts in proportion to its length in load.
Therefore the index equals 222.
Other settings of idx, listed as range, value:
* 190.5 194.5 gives 261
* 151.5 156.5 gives 235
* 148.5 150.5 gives 227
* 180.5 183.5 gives 265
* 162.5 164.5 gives 215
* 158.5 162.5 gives 225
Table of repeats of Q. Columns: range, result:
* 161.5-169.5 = 241.7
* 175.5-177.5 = 259.3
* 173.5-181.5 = 271.6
